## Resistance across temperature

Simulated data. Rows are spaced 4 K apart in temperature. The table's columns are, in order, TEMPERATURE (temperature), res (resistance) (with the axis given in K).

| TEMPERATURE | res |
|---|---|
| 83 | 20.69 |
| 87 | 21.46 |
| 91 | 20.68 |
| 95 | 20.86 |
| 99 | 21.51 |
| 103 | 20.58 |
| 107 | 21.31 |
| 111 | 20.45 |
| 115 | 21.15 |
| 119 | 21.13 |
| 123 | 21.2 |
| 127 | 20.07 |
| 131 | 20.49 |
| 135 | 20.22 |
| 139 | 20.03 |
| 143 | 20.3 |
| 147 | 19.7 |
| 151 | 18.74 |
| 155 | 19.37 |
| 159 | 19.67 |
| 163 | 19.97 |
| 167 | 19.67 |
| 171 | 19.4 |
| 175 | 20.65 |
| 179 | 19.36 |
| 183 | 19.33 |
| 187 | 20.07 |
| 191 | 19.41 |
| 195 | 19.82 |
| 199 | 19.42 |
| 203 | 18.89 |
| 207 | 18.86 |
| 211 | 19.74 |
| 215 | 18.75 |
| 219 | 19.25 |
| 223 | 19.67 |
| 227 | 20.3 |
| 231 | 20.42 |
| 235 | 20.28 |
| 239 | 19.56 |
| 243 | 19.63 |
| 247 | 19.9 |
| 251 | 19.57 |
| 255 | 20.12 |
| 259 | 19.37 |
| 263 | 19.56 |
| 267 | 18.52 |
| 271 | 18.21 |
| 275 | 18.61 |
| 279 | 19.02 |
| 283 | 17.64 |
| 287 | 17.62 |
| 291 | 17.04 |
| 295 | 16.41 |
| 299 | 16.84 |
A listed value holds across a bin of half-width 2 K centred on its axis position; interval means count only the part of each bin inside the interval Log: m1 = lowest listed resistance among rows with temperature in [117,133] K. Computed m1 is 20.07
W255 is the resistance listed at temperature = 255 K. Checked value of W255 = 20.12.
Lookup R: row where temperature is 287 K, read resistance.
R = 17.62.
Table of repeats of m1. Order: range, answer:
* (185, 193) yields 19.41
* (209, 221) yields 18.75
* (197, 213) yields 18.86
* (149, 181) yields 18.74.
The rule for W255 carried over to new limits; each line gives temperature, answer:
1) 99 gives 21.51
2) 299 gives 16.84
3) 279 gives 19.02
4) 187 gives 20.07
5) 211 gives 19.74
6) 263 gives 19.56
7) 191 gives 19.41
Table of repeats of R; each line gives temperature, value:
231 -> 20.42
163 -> 19.97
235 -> 20.28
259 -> 19.37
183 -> 19.33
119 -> 21.13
